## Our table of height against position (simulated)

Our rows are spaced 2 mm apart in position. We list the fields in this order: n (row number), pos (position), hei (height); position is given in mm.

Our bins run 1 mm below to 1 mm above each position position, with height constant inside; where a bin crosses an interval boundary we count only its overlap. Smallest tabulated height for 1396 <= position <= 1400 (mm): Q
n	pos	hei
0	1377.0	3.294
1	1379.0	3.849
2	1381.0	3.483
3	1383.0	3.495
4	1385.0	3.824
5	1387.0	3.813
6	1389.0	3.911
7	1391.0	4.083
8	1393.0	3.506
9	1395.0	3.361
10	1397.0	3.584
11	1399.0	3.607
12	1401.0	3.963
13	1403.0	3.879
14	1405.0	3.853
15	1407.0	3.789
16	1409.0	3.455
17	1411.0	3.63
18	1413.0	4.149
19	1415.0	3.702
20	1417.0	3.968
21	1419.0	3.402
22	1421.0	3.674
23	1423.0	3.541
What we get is 3.584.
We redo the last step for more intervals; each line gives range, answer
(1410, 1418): 3.63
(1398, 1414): 3.455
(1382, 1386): 3.495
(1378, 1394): 3.483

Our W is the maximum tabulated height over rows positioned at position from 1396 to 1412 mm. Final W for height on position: 3.963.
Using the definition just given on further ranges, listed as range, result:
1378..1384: 3.849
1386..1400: 4.083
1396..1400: 3.607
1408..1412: 3.63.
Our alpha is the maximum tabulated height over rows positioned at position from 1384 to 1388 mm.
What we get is 3.824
